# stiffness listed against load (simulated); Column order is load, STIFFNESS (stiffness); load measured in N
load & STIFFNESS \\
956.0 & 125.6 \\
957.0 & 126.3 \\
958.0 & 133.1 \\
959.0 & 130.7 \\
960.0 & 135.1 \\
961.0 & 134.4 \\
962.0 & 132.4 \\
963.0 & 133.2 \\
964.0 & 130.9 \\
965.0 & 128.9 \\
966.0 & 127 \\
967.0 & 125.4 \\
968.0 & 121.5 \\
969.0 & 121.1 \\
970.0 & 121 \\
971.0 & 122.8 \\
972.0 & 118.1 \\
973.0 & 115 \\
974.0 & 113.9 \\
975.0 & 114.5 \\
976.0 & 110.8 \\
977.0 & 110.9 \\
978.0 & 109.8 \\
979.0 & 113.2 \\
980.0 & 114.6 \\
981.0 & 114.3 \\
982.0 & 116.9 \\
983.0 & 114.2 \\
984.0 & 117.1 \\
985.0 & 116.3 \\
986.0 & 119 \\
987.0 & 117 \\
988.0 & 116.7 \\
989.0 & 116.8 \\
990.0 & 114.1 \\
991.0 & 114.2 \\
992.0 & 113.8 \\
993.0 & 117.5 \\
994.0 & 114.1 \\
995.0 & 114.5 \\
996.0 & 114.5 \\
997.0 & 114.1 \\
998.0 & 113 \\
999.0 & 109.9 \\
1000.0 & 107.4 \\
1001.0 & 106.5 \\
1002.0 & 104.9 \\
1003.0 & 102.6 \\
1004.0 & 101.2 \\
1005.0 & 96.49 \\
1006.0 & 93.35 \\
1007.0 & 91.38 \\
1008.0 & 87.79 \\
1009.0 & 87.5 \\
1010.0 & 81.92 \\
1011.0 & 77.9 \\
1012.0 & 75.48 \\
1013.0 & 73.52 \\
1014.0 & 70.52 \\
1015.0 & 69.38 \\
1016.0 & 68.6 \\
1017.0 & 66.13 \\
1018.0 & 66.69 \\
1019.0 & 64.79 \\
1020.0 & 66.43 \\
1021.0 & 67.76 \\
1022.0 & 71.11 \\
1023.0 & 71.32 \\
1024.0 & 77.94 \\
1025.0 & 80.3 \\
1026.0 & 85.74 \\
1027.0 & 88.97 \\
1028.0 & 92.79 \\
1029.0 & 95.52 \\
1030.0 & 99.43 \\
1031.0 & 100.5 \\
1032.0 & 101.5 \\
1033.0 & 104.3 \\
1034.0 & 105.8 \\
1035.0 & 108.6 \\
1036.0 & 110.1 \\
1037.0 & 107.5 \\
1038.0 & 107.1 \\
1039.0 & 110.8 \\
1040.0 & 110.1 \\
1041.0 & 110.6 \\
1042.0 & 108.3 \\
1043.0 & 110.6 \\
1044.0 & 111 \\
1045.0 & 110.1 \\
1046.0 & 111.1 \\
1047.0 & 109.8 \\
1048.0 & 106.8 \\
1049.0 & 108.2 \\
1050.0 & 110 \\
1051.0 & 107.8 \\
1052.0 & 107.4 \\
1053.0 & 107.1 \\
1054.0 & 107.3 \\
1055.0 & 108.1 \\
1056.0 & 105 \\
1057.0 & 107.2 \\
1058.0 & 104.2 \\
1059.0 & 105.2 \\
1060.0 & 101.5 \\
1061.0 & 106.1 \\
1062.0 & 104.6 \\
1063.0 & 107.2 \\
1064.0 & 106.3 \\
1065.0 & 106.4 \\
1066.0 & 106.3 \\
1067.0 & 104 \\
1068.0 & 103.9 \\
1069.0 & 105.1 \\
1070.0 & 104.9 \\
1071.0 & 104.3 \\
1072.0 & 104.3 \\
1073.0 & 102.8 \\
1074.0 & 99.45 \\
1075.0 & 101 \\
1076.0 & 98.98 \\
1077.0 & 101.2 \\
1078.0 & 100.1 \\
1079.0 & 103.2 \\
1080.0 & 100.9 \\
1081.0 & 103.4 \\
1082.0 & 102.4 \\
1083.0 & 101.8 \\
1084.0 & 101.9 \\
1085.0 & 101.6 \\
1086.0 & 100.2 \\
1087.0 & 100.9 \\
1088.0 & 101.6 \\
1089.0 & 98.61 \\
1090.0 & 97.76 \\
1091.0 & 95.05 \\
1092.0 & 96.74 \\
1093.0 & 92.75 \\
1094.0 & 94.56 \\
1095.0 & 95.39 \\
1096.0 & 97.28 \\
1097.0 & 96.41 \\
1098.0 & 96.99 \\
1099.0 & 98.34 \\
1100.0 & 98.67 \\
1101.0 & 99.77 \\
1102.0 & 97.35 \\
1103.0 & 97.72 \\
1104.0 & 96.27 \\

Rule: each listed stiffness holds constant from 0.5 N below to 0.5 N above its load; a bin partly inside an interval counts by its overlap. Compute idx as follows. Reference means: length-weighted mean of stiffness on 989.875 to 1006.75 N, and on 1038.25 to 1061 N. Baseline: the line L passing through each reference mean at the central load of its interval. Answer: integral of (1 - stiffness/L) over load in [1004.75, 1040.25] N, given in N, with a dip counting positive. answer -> 7.0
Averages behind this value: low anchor 109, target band 86.9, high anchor 108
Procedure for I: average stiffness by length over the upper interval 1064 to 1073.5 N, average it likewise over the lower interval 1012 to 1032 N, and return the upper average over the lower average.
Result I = 1.3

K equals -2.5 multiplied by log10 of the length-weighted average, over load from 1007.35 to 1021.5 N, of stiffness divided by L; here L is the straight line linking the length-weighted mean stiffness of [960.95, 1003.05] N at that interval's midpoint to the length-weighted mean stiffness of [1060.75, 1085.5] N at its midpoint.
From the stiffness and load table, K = 0.46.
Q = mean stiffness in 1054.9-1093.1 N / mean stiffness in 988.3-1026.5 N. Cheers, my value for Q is 1.12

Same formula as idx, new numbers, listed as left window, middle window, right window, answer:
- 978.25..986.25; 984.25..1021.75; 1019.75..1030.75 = 1.6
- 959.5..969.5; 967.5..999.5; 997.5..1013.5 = -0.8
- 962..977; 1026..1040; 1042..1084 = 1.1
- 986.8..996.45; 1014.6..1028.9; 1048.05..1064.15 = 4.7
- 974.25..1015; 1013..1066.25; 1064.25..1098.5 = 2.9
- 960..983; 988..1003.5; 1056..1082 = 0.6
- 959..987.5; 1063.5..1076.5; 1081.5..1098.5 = -0.2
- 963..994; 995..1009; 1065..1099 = 1.3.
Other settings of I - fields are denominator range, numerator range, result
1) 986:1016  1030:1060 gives 1.07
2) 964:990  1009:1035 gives 0.69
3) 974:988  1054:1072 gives 0.92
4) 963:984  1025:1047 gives 0.88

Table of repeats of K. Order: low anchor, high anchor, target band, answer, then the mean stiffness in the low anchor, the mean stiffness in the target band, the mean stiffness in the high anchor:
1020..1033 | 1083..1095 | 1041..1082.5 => -0.14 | 86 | 106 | 98.4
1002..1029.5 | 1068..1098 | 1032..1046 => -0.23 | 80.9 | 109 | 100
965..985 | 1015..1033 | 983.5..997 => -0.10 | 117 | 116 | 80.7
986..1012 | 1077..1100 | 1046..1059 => -0.06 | 105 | 107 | 99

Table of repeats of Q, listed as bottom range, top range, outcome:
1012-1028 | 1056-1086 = 1.41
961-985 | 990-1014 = 0.84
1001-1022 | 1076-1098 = 1.22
